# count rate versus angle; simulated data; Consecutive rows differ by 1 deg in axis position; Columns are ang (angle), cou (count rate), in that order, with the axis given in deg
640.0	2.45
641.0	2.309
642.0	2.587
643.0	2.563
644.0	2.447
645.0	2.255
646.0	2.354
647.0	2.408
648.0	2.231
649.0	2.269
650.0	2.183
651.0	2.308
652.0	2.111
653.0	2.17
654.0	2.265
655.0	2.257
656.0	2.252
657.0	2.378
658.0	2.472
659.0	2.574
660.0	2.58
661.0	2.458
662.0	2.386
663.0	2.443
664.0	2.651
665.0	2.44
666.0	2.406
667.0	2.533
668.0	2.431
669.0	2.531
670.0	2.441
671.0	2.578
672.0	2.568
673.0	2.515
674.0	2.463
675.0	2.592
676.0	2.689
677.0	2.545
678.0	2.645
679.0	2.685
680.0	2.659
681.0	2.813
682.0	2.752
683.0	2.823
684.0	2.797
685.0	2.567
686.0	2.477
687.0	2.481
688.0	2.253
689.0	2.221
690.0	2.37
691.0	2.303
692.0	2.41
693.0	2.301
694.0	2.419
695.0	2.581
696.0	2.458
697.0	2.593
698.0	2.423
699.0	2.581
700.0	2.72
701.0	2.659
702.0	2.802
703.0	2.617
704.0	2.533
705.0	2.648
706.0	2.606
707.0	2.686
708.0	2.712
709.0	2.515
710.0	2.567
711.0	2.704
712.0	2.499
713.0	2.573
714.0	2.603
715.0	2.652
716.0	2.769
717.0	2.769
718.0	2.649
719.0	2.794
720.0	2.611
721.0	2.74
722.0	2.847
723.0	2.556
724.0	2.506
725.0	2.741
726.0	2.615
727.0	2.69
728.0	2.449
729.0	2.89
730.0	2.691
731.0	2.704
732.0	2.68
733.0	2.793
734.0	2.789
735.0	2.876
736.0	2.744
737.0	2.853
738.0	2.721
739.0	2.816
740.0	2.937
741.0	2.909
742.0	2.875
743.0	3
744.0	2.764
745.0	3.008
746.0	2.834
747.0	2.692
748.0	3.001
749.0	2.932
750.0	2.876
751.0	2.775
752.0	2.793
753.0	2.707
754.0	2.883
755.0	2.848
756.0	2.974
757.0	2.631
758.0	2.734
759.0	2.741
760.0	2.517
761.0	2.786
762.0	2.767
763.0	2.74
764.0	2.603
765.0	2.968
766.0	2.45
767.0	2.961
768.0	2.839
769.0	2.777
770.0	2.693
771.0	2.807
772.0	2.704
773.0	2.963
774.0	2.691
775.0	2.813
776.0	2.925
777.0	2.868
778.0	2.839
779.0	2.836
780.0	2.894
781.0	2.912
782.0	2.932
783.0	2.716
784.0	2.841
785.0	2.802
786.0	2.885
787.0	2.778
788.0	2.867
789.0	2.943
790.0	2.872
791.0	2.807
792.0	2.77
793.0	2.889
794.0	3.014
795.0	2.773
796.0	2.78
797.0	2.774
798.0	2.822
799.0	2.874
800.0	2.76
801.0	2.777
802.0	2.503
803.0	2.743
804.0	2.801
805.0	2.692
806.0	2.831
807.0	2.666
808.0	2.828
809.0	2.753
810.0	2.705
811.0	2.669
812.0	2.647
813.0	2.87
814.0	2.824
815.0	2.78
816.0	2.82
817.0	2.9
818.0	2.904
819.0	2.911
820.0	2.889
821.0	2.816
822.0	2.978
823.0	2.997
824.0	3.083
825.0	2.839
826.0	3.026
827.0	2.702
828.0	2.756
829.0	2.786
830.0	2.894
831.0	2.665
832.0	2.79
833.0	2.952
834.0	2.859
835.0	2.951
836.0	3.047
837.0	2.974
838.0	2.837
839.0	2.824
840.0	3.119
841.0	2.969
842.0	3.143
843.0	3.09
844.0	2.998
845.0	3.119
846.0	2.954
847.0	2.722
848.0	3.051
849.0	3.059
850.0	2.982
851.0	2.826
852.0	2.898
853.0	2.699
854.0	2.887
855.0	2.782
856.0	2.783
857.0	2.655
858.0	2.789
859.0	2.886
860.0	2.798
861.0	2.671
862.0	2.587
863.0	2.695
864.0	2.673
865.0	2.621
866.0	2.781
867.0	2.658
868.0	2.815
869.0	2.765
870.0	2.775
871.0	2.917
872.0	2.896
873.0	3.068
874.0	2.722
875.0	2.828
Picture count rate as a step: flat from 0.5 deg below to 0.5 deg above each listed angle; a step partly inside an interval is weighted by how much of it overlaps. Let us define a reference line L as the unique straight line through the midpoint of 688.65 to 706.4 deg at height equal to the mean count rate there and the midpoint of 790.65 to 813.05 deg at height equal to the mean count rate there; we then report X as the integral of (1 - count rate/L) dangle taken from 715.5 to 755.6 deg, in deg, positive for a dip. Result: -2.6 deg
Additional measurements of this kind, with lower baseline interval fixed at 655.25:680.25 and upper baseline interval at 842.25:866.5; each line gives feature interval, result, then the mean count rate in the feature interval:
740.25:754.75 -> -1.2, 2.86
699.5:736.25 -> -1.1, 2.68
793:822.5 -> -0.5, 2.8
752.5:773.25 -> -0.7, 2.76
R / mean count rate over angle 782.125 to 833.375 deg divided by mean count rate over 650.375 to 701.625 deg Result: 1.13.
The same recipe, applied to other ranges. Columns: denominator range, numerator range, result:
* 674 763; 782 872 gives 1.06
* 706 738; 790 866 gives 1.06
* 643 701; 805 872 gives 1.15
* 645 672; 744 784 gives 1.17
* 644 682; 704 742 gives 1.10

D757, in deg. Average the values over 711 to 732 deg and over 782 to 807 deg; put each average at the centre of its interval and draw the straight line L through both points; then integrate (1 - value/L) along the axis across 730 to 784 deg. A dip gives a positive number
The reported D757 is -1.5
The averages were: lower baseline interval 2.67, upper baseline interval 2.8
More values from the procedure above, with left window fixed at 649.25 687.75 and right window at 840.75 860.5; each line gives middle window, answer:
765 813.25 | -0.62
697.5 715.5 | -0.26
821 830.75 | -0.13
